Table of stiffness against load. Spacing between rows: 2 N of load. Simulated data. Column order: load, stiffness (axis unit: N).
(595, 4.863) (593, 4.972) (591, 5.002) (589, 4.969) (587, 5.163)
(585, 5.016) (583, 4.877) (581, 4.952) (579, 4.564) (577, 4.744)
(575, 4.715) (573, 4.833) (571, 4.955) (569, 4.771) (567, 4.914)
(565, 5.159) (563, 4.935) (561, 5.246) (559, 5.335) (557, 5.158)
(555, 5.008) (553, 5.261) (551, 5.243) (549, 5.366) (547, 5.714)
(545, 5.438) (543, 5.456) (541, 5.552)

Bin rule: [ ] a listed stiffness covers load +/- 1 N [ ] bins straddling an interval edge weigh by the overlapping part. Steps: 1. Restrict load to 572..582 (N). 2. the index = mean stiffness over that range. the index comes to 4.76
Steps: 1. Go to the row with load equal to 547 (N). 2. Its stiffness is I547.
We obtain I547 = 5.714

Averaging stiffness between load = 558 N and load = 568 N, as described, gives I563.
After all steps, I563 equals 5.12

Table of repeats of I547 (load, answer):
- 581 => 4.952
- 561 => 5.246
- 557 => 5.158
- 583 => 4.877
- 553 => 5.261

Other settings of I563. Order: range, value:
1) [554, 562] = 5.19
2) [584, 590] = 5.05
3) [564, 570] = 4.95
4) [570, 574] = 4.89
